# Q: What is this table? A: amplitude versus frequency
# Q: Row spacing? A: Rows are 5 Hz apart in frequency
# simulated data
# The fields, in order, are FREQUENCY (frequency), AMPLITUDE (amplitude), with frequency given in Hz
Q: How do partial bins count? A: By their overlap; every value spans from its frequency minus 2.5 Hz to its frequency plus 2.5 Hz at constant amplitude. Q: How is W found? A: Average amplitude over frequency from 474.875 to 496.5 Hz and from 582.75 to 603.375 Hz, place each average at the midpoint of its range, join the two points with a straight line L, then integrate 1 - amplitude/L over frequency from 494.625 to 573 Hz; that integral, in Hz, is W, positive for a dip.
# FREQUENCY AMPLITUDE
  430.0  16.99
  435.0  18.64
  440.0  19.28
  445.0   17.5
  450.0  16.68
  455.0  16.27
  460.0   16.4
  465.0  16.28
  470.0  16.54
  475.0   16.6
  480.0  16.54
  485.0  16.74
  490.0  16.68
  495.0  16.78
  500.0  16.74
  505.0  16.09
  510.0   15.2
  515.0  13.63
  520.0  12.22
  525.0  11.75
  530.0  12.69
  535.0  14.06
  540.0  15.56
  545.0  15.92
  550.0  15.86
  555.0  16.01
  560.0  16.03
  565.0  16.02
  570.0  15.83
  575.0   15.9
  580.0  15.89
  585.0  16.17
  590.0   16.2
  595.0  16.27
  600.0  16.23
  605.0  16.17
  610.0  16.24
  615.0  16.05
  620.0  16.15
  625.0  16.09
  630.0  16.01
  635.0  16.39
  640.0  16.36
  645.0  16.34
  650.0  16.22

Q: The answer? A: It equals 7.1 Hz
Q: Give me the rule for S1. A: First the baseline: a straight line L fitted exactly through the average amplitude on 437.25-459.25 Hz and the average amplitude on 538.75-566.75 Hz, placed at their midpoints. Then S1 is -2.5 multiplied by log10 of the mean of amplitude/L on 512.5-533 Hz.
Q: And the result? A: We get 0.28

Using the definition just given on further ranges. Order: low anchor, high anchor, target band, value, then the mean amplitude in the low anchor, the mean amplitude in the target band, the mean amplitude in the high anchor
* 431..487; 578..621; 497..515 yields 0.070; 17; 15.7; 16.2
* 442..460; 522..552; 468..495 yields -0.049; 16.8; 16.6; 14.2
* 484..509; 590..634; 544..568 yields 0.025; 16.5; 16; 16.2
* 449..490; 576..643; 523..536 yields 0.272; 16.5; 12.7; 16.2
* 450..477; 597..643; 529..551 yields 0.099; 16.4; 14.9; 16.2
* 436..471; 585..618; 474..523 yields 0.078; 17.1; 15.7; 16.2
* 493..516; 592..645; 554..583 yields 0.005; 15.8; 15.9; 16.2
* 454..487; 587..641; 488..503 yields -0.018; 16.5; 16.7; 16.2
